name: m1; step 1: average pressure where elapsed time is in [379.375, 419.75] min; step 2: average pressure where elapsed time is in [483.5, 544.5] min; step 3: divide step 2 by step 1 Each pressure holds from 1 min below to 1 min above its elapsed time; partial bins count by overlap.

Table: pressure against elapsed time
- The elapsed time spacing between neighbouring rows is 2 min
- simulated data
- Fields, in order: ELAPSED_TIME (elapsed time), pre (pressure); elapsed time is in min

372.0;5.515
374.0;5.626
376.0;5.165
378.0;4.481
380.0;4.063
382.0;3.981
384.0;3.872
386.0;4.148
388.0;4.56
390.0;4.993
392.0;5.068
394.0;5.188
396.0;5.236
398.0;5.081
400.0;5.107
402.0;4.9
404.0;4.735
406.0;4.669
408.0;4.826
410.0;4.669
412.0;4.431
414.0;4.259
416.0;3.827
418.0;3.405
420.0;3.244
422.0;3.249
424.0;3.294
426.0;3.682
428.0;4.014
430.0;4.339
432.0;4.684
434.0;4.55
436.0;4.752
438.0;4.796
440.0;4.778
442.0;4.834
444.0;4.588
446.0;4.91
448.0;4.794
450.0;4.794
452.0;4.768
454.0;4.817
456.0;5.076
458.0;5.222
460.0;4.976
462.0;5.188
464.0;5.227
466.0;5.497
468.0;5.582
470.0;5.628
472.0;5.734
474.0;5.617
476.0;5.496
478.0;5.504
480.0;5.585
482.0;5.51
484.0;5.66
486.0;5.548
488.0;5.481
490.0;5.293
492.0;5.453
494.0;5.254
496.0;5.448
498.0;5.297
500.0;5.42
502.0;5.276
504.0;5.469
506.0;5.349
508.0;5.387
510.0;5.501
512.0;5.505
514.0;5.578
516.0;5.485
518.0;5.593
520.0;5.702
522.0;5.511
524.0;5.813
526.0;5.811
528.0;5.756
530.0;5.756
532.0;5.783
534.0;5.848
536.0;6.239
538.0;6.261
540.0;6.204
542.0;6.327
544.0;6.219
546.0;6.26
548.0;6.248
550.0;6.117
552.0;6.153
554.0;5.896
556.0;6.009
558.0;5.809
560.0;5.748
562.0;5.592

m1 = 1.25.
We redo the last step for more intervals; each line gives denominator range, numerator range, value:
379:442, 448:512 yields 1.21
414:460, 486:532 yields 1.26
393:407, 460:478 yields 1.10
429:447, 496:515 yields 1.16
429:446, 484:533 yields 1.18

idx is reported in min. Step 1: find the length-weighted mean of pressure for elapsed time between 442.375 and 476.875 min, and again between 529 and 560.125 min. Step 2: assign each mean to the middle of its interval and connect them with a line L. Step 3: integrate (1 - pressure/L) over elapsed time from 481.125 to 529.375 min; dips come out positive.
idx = 1.19 min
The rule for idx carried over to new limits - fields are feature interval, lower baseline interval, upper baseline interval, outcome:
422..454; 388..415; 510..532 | 3.9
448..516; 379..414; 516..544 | 1.1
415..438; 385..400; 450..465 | 4.7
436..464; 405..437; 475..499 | -1.1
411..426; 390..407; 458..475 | 4.2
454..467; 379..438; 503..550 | -0.4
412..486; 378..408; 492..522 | 4.3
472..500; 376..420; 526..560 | -0.2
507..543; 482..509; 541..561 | -0.1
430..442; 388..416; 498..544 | 0.9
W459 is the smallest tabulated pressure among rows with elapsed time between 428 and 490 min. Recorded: 4.014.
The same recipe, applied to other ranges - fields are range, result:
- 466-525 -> 5.254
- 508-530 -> 5.387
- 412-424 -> 3.244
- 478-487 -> 5.504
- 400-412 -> 4.431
